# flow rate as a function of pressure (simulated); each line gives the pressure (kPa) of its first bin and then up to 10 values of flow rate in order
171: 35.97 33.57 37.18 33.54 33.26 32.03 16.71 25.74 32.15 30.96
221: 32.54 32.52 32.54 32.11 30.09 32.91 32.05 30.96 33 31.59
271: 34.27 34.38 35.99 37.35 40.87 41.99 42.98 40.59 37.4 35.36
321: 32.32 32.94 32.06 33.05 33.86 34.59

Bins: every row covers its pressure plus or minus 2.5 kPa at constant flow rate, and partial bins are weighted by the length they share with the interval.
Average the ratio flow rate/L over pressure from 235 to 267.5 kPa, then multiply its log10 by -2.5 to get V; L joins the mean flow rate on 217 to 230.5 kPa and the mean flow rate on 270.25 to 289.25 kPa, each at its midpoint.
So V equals 0.07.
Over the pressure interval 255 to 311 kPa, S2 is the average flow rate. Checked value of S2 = 36.9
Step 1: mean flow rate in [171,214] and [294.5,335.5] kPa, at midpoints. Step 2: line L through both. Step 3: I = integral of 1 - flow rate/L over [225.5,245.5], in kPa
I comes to 0.6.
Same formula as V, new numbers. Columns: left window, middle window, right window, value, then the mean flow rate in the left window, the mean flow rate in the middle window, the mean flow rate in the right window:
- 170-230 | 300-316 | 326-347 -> -0.20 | 31.3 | 39.3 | 33.3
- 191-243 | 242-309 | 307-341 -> -0.12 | 29.9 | 35.9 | 34.2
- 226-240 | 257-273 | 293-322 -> 0.07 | 32.1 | 32.7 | 38.8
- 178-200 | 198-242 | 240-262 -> 0.10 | 32.8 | 29.5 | 31.8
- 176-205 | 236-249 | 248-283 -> 0.02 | 30.6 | 31.6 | 33.1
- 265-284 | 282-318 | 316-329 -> -0.17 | 34.3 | 39.4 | 33.1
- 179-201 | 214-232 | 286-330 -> 0.05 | 32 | 32.1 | 37.8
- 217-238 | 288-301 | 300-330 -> -0.17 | 32.3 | 41.6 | 36.4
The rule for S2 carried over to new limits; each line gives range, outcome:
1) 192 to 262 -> 30.5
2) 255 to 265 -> 32.1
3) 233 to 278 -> 32.4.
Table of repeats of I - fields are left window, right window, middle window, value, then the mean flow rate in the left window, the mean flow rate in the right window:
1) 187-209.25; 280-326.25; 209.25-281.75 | -0.6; 27.6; 38.1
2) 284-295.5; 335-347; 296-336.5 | 0.4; 39.7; 33.8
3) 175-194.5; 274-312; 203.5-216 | 2.2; 34.3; 39.1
